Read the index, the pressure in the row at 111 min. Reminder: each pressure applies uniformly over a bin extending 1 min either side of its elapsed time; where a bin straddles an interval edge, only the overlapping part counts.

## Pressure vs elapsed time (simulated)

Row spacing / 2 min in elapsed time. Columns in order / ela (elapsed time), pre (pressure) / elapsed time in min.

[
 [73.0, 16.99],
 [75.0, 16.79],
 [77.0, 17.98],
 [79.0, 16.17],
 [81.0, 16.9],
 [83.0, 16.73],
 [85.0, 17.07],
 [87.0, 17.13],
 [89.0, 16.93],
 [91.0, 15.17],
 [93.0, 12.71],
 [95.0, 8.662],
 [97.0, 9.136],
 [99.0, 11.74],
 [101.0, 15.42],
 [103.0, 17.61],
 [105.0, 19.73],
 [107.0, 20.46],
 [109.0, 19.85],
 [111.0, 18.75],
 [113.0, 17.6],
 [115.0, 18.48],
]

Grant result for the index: 18.75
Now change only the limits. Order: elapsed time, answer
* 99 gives 11.74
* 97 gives 9.136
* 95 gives 8.662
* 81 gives 16.9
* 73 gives 16.99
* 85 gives 17.07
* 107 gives 20.46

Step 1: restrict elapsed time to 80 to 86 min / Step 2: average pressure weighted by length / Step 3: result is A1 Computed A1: 16.9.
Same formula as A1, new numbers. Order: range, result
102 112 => 19.3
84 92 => 16.6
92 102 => 11.5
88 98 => 12.5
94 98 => 8.9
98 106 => 16.1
